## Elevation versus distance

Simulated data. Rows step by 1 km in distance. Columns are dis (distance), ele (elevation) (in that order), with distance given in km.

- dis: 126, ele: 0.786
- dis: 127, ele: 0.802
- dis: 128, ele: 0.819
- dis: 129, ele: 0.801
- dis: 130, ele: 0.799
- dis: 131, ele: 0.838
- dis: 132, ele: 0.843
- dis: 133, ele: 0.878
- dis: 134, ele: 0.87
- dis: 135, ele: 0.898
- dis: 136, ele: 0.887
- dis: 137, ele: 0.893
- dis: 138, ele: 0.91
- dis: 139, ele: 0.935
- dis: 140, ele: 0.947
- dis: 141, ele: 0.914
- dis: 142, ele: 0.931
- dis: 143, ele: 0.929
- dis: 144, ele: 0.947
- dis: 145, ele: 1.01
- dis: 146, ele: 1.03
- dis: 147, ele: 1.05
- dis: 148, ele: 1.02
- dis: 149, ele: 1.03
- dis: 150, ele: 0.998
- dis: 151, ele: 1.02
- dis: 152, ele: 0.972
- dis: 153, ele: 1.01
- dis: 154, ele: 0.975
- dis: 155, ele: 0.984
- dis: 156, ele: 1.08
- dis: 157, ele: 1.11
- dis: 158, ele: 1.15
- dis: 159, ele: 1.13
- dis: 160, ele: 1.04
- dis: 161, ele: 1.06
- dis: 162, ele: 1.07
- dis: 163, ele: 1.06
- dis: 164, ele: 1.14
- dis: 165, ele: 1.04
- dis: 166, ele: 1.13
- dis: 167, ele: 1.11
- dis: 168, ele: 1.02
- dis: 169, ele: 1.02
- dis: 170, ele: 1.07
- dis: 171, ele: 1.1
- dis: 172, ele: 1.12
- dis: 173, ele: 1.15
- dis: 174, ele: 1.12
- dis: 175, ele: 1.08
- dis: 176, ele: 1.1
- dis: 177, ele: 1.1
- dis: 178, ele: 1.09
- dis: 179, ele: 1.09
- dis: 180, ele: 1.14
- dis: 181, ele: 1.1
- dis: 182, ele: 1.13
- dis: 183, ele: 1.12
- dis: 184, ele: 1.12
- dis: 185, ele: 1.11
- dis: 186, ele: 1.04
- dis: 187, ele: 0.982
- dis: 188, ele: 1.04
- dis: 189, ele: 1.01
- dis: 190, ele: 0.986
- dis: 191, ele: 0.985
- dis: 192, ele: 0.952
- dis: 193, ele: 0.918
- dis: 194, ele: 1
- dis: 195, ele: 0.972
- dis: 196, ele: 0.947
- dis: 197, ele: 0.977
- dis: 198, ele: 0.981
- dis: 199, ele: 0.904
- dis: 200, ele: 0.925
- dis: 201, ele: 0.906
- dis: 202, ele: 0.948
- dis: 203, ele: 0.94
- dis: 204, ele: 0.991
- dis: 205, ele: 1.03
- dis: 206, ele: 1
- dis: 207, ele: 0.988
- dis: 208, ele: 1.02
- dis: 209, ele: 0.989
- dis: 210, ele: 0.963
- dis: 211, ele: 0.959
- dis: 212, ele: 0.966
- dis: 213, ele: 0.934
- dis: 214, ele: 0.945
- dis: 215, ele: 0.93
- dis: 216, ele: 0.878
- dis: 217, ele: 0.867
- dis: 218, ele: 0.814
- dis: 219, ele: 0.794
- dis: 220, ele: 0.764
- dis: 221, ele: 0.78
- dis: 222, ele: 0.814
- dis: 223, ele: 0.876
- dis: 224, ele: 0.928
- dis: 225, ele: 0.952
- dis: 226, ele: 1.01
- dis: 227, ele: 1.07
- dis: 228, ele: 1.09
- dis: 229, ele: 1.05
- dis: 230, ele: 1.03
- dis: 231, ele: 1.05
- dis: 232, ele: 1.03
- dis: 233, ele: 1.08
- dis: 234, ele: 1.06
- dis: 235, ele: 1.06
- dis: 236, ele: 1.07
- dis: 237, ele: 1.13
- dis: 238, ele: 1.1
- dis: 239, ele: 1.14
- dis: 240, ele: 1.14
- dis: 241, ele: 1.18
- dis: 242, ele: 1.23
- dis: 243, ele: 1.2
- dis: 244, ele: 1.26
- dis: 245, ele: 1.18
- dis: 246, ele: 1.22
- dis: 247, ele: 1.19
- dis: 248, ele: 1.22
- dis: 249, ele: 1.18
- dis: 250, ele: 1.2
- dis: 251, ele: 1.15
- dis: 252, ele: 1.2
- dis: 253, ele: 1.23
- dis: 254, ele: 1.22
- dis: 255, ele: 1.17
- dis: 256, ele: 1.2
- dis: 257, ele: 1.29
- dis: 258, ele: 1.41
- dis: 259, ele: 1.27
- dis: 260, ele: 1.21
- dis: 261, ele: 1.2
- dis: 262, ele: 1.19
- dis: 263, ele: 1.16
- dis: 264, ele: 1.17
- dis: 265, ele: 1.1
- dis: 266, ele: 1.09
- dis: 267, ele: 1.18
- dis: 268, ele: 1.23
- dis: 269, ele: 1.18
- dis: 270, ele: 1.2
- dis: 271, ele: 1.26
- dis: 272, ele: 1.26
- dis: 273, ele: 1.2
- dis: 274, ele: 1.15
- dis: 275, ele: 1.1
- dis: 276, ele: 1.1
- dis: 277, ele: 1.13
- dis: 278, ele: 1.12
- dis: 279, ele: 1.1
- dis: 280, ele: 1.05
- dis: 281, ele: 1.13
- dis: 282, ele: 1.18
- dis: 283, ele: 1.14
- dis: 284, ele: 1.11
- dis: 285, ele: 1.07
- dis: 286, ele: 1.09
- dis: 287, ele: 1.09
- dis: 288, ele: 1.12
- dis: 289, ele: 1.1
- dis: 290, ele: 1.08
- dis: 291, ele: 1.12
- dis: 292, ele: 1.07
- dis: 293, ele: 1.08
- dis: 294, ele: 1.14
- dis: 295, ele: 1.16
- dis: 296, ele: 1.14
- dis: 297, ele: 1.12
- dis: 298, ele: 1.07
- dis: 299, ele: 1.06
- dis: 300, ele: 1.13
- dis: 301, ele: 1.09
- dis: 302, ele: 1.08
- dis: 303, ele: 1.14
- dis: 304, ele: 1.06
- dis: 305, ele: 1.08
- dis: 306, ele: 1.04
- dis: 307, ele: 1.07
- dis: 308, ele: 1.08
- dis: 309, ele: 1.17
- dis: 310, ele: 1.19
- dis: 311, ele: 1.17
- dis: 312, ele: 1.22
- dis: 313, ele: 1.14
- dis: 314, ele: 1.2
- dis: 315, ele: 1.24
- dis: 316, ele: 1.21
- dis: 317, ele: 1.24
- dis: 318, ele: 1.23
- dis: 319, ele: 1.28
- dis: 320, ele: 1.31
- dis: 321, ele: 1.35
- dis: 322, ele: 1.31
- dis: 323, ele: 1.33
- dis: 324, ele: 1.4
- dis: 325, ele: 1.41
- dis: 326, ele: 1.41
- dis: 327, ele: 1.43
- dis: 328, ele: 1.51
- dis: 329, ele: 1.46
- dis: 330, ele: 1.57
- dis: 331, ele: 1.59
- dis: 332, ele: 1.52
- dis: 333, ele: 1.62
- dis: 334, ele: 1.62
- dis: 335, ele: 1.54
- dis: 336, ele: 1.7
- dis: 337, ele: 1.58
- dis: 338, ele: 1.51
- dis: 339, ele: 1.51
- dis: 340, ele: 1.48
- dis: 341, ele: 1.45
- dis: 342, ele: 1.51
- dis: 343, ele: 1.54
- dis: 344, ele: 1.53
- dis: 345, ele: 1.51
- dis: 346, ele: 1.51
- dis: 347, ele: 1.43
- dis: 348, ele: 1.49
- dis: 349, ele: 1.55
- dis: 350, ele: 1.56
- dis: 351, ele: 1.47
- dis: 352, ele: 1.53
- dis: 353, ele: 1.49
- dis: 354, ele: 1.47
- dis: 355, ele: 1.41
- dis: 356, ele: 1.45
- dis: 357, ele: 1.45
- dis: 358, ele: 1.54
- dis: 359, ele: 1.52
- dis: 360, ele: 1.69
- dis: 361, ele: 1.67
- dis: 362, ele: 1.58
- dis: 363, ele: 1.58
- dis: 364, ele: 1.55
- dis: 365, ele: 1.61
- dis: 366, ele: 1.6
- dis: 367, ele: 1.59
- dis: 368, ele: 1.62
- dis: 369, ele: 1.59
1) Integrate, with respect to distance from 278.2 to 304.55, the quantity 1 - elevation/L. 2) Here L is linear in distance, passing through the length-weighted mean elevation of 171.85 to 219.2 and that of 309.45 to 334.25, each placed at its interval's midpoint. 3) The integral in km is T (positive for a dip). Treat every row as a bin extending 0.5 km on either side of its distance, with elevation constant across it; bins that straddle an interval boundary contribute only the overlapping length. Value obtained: 3.4 km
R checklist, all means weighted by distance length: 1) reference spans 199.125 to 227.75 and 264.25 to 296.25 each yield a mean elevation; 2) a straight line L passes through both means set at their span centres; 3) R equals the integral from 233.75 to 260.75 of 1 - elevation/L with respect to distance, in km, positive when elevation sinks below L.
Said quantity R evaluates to -4.1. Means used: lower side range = 0.929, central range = 1.19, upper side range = 1.13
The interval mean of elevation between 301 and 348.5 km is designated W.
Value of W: 1.36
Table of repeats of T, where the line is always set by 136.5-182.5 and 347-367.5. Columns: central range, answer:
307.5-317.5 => 1.7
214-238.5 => 5.0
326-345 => -0.6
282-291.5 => 1.8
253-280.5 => 2.7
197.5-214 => 2.8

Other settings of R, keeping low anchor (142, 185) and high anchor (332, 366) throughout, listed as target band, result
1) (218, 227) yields 2.5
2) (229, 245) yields 1.7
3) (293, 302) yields 1.9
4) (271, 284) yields 2.0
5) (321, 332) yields 0.3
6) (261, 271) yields 1.1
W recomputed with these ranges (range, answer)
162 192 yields 1.08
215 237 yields 0.959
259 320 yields 1.14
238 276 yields 1.2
